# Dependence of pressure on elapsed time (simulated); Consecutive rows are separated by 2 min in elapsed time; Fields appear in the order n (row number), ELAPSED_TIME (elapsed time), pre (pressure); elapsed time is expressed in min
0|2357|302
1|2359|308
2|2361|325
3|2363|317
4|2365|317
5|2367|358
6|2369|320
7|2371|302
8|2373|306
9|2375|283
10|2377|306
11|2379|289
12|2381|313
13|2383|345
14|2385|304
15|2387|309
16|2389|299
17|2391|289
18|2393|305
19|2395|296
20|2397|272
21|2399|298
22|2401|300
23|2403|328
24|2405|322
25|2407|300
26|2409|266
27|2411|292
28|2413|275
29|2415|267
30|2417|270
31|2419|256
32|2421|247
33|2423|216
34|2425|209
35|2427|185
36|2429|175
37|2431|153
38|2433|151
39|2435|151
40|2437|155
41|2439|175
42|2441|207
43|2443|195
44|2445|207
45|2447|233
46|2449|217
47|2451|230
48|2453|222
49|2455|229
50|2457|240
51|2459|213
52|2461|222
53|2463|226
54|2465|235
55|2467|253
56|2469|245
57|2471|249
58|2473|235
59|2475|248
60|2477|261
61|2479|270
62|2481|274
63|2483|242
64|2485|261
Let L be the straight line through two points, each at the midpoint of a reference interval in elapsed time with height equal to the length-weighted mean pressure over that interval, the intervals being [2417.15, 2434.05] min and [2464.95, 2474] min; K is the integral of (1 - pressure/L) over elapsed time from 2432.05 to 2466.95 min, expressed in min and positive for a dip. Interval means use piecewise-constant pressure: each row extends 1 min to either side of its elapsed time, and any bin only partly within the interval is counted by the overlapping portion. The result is 2.8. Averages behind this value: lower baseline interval 202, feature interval 208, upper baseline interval 244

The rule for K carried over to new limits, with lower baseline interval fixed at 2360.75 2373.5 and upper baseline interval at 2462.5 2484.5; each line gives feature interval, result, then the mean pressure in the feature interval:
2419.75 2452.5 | 9.5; 195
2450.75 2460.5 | 1.3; 226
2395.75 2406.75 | -0.2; 304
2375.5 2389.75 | 0.1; 309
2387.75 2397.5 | 0.3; 294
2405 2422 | 0.9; 275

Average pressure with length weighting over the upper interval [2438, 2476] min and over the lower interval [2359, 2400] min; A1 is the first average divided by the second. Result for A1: 0.73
